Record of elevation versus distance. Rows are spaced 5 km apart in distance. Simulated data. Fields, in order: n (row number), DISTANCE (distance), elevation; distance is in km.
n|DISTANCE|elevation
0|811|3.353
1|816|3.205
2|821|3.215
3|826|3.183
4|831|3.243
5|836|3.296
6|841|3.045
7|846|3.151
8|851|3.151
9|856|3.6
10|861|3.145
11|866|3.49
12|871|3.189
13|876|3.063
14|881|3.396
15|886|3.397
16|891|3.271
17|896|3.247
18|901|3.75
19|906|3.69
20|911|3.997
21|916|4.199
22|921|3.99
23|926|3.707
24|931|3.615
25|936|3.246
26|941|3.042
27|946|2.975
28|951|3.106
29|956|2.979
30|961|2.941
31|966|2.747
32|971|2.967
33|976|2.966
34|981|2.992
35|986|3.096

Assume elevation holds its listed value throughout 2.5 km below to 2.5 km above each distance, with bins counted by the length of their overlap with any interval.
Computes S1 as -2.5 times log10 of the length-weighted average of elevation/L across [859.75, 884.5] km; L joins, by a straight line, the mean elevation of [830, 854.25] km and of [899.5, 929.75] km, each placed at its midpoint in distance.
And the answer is 0.07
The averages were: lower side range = 3.19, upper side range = 3.88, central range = 3.27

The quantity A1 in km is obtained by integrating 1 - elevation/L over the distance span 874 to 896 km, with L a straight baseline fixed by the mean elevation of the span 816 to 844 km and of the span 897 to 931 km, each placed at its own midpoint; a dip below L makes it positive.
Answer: 2.0 km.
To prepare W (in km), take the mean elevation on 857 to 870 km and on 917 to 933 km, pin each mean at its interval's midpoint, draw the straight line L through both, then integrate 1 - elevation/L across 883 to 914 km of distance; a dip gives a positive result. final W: 0.4 km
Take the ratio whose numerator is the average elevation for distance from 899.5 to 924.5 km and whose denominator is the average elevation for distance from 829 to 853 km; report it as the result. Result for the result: 1.24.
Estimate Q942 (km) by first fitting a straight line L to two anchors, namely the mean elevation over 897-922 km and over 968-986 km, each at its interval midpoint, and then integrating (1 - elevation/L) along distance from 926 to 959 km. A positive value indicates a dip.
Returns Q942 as 2.4 km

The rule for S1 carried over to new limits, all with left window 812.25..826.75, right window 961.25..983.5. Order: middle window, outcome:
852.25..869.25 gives -0.082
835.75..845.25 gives 0.013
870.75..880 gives -0.016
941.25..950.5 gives -0.017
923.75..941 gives -0.153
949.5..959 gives -0.027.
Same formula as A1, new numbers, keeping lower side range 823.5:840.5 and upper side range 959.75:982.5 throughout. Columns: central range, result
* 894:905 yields -1.7 km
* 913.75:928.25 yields -4.5 km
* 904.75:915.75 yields -3.2 km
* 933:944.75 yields -0.6 km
